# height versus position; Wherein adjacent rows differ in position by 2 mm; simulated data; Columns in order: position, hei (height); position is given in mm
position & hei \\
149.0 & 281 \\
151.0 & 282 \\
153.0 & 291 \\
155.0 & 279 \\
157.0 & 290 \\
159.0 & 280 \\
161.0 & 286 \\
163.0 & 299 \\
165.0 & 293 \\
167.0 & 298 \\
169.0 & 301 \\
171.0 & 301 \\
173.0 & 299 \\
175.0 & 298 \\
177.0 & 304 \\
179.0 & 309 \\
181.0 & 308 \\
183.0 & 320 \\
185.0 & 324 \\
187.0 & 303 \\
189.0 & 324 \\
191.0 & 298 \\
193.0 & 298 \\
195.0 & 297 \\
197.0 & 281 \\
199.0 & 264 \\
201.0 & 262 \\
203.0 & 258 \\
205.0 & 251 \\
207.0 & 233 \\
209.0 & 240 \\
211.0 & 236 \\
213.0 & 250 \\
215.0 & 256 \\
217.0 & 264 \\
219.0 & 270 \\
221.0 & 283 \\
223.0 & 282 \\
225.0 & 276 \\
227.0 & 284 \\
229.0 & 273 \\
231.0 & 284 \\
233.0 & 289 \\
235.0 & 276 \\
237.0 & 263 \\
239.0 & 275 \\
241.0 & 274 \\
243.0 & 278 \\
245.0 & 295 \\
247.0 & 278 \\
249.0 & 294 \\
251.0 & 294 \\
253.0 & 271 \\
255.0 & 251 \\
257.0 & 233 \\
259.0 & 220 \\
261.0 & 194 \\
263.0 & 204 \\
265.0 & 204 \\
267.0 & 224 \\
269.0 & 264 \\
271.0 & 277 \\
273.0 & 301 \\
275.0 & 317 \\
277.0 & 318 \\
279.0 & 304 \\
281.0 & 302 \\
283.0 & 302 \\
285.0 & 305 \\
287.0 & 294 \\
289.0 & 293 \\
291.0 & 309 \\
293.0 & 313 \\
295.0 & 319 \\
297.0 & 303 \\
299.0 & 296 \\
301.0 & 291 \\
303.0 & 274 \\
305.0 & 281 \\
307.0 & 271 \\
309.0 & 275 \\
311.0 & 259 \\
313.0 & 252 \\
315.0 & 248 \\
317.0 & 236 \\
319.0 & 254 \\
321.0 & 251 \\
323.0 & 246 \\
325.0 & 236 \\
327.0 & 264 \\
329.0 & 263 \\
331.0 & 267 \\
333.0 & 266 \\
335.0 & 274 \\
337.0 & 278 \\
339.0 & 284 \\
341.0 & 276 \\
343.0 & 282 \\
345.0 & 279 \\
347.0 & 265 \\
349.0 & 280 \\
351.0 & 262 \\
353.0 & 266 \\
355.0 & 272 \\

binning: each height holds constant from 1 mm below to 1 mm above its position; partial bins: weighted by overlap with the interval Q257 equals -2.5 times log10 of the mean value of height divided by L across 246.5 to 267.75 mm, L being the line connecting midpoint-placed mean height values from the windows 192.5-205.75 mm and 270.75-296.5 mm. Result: 0.21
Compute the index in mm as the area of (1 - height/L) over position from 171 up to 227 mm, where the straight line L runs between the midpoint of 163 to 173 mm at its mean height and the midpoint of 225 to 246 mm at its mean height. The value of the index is 1.6 mm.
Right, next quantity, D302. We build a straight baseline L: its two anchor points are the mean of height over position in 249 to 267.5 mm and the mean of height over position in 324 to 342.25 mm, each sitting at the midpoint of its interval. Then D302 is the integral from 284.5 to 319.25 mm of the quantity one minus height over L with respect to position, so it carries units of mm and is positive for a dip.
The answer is -3.81 mm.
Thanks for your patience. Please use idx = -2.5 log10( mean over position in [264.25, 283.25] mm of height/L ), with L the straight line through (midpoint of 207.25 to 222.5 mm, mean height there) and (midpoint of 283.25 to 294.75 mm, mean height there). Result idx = 0.05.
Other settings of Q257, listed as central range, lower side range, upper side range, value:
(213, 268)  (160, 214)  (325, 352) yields 0.08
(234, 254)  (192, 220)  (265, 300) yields -0.01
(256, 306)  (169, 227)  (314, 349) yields -0.03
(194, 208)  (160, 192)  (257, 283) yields 0.11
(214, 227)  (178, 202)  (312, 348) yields 0.07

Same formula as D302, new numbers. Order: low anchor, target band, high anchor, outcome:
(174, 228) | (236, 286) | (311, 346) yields 0.4 mm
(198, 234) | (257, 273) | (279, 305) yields 3.1 mm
